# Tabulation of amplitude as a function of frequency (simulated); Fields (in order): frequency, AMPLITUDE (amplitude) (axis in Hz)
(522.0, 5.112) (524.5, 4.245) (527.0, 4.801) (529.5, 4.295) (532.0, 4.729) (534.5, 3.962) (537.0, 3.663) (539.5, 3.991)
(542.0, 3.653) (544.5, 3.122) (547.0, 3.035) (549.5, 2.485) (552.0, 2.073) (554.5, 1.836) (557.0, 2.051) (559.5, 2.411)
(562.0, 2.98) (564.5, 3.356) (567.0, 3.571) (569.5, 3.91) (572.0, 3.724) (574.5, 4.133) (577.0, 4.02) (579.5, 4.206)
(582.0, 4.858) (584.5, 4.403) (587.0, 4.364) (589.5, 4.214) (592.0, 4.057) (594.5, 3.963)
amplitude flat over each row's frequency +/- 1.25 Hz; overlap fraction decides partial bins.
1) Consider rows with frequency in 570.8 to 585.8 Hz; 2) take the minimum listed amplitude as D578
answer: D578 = 3.724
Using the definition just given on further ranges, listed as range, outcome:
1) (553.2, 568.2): 1.836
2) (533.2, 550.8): 2.485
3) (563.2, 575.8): 3.356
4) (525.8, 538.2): 3.663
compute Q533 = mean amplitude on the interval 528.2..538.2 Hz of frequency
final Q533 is 4.17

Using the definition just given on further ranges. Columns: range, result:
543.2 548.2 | 3.08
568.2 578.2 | 3.94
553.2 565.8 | 2.53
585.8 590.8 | 4.29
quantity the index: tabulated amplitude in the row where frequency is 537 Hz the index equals 3.663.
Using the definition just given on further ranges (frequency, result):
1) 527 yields 4.801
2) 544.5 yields 3.122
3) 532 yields 4.729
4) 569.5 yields 3.91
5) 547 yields 3.035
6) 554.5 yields 1.836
